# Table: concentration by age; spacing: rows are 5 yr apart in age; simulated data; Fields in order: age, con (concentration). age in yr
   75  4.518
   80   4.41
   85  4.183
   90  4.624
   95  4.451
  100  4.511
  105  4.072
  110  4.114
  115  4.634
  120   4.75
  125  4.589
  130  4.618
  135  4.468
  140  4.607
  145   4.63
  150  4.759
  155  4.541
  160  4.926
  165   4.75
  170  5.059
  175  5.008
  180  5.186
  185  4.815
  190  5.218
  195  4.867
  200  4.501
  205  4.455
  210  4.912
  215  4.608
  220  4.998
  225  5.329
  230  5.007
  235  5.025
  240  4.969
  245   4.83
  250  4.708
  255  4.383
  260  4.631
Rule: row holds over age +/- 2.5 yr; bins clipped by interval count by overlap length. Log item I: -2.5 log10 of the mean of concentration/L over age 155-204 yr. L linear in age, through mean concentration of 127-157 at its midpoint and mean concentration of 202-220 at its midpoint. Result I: -0.05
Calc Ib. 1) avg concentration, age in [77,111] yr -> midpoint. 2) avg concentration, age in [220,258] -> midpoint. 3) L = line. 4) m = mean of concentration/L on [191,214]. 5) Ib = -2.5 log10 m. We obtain 0.01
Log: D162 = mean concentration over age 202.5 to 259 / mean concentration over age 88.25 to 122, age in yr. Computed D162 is 1.09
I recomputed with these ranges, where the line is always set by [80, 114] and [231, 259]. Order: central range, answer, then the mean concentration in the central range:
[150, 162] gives -0.05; 4.73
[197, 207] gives 0.04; 4.5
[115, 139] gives -0.04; 4.61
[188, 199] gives -0.07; 4.96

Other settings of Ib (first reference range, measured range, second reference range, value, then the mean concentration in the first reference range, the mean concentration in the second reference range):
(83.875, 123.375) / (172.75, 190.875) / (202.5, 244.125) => -0.066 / 4.43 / 4.91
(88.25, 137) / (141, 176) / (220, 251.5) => -0.028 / 4.48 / 4.99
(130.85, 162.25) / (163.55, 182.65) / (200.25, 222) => -0.076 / 4.65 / 4.71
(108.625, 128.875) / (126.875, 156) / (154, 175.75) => 0.023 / 4.55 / 4.87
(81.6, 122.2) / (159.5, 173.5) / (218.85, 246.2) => -0.044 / 4.41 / 5.04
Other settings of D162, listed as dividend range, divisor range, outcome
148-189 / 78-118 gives 1.12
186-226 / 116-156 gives 1.05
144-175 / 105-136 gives 1.07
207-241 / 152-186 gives 1.01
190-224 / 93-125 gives 1.08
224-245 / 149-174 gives 1.04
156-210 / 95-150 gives 1.08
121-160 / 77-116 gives 1.06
